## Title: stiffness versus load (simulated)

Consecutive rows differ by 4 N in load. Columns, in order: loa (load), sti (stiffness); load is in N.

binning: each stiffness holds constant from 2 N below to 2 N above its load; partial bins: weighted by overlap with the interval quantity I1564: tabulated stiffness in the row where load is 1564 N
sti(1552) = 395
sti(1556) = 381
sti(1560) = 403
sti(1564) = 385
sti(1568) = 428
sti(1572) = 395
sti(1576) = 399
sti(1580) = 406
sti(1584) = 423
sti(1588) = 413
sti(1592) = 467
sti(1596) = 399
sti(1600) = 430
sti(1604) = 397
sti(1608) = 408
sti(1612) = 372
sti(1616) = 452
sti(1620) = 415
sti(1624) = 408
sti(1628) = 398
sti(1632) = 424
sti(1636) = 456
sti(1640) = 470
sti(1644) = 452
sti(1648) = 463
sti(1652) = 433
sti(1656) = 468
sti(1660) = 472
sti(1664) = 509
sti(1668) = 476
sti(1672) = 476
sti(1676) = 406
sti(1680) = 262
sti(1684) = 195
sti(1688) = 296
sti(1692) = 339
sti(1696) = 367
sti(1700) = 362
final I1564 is 385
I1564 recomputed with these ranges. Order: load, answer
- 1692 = 339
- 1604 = 397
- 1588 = 413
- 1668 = 476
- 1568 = 428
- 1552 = 395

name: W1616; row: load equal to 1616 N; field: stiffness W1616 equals 452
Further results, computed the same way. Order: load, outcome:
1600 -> 430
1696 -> 367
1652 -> 433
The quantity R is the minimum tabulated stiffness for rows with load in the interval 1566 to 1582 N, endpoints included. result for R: 395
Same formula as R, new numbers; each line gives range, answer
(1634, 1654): 433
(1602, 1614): 372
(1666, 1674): 476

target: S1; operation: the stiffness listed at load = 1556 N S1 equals 381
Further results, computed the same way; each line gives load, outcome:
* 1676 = 406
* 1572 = 395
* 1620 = 415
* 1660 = 472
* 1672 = 476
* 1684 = 195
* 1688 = 296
